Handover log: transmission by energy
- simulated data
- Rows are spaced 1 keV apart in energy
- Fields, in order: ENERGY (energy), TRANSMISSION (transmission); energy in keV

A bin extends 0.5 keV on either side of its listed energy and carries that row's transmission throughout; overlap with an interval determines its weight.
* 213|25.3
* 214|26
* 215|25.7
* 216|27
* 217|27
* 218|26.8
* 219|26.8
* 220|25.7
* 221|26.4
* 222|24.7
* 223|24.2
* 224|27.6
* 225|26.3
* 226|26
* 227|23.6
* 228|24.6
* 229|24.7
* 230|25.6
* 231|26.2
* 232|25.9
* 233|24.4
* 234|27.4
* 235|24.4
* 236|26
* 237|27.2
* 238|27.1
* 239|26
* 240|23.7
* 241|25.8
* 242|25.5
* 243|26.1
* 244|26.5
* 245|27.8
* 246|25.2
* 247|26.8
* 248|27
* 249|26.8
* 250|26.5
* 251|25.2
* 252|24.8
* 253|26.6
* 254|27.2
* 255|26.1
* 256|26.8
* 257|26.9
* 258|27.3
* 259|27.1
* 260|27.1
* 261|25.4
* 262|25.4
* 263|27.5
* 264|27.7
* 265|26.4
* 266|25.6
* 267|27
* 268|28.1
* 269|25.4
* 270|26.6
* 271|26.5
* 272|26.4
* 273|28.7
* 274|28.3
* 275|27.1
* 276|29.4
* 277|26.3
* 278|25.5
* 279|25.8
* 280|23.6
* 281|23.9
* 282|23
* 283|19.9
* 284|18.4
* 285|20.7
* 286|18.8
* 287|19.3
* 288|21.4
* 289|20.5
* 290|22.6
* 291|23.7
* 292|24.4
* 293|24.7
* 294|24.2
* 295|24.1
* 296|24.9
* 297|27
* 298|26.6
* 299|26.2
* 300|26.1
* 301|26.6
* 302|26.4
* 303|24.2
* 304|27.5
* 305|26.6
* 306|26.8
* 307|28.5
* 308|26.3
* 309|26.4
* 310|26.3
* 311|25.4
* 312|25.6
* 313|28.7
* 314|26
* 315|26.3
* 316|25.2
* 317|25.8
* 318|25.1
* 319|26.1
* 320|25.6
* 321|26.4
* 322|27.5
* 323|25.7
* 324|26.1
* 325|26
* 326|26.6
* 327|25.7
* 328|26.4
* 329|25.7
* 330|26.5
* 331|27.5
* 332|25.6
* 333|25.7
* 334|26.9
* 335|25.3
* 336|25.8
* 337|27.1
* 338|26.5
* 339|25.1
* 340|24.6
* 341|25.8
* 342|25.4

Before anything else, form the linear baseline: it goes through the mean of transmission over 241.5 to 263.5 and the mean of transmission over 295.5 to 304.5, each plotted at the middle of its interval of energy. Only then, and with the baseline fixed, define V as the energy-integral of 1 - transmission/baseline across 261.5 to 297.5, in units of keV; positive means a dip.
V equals 2.2 keV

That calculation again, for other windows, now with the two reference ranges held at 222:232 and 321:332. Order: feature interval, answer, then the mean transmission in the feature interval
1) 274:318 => 2.04 keV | 24.9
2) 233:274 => -1.25 keV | 26.4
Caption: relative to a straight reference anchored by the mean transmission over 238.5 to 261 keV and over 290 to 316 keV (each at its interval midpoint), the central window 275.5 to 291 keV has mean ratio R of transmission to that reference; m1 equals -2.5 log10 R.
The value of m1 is 0.15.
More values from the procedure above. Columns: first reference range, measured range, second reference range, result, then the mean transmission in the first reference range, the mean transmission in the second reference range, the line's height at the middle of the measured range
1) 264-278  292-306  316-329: 0.030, 27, 26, 26.5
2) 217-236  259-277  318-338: -0.044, 25.7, 26.2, 25.9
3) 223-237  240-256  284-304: -0.047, 25.6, 23.8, 25.1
